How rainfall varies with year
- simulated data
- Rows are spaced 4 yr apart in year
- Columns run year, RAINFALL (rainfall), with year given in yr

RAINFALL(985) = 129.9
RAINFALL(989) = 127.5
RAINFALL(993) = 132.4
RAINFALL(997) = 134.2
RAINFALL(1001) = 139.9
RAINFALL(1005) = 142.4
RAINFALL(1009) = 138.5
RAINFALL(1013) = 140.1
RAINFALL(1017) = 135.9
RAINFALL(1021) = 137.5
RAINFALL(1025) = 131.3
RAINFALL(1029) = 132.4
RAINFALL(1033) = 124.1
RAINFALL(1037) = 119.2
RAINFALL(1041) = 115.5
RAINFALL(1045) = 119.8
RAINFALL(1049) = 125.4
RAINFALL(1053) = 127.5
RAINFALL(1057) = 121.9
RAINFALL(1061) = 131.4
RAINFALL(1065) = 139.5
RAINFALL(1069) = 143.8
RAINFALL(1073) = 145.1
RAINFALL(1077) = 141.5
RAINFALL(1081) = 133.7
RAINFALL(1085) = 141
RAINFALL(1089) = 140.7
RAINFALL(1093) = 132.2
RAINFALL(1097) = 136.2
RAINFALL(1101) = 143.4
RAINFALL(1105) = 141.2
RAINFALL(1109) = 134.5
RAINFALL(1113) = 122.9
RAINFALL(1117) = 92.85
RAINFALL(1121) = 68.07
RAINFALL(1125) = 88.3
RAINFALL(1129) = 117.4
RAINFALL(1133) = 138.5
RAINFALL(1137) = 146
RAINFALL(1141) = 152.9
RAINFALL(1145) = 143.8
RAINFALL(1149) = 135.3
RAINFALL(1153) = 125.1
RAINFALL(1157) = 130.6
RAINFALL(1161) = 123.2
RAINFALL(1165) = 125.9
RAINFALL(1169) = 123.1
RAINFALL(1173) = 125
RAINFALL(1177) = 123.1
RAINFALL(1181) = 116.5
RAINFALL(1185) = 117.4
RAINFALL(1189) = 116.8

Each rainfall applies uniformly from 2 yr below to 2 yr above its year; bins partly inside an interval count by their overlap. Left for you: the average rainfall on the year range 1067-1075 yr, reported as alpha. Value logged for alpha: 144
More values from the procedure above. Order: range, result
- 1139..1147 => 148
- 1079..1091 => 138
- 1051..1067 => 130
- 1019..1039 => 129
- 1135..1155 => 141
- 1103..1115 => 133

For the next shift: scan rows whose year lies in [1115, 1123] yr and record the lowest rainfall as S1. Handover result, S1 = 68.07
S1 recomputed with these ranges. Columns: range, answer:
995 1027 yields 131.3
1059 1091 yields 131.4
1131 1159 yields 125.1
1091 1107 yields 132.2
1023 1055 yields 115.5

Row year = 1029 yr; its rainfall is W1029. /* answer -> 132.4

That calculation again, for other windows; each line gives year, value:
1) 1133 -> 138.5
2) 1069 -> 143.8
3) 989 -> 127.5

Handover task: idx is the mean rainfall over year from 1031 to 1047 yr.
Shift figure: 120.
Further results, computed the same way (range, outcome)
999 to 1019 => 139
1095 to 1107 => 140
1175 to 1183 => 120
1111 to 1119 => 108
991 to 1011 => 137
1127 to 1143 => 139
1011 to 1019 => 138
